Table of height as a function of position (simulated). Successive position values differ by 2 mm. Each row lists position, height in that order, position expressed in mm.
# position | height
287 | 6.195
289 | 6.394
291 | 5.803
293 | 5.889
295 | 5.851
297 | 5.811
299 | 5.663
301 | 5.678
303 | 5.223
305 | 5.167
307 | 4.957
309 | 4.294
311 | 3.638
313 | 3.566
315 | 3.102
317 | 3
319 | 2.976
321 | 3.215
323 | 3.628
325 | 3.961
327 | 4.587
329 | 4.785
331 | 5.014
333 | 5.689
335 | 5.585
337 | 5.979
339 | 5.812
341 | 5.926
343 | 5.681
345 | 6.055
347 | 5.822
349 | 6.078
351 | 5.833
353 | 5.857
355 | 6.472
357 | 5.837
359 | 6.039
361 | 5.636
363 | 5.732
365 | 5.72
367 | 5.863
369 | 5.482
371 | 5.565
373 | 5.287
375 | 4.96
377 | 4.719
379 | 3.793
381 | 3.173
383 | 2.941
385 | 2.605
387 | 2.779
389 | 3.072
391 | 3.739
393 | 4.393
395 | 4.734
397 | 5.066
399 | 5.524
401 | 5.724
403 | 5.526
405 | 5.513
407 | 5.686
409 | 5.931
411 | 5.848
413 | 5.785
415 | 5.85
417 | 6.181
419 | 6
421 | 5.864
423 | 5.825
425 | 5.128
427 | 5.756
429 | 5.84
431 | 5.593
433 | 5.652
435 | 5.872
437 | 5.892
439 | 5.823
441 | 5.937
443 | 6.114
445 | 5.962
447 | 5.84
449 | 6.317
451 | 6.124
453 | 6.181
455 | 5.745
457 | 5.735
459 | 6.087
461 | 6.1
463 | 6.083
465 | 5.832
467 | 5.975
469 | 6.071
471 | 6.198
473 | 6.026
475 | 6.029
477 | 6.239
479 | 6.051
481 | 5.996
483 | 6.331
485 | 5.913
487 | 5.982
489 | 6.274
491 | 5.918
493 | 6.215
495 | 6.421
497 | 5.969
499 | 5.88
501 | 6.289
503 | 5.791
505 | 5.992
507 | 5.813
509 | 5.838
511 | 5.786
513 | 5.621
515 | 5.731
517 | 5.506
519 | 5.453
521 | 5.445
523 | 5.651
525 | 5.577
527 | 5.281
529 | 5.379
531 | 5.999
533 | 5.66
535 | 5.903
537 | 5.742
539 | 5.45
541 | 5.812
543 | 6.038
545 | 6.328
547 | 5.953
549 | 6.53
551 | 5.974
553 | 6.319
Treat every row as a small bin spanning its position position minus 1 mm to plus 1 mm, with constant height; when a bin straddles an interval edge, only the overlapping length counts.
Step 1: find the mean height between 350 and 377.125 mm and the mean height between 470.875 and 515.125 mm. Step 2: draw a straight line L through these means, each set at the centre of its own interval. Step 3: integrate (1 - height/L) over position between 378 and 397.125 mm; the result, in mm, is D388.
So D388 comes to 7.2 mm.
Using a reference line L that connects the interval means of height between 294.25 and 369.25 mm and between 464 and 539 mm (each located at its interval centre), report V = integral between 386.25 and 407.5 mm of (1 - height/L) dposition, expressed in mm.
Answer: 2.8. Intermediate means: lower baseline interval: 5.13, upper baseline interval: 5.88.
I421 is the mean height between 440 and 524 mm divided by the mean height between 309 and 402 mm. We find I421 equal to 1.2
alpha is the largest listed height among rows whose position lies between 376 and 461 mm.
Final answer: 6.317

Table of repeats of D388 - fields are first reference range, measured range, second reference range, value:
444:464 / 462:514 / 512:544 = -1.6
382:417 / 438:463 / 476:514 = -2.6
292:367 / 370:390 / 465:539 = 5.5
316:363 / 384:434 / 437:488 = 4.4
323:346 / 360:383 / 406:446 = 2.1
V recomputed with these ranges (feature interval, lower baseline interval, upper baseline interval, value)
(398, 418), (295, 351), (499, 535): -2.0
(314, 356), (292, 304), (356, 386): 2.0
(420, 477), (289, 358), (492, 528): -3.7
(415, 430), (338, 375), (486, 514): 0.2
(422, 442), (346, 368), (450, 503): 0.9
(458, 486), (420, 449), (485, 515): -0.8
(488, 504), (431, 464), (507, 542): -0.9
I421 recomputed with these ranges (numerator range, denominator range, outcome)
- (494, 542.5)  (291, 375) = 1.11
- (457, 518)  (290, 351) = 1.21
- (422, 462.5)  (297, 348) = 1.23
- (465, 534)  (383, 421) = 1.19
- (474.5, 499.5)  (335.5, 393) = 1.20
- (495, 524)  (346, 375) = 1.00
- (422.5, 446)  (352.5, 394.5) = 1.22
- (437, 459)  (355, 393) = 1.29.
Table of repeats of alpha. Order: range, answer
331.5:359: 6.472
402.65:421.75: 6.181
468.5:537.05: 6.421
